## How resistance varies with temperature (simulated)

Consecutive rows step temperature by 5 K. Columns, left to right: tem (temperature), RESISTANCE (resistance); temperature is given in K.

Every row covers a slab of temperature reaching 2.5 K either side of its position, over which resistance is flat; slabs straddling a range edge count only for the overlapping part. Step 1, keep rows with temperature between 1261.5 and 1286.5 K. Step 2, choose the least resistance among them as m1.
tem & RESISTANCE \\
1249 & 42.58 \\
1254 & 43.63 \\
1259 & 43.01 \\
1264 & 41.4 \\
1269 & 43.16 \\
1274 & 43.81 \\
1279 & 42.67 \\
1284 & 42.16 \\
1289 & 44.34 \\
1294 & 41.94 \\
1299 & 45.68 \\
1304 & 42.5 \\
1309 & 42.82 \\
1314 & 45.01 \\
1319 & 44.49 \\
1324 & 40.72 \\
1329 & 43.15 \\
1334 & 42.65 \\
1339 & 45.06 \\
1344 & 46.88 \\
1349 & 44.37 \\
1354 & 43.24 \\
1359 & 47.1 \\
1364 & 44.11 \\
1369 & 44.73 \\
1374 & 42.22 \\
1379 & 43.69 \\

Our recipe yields 41.4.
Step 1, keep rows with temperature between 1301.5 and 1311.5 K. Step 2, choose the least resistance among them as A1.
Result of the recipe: 42.5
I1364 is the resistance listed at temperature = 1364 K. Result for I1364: 44.11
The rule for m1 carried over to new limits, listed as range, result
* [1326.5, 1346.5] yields 42.65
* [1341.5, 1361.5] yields 43.24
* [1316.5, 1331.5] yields 40.72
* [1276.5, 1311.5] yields 41.94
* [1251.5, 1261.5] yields 43.01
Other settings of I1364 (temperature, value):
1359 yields 47.1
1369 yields 44.73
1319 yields 44.49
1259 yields 43.01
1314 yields 45.01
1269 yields 43.16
